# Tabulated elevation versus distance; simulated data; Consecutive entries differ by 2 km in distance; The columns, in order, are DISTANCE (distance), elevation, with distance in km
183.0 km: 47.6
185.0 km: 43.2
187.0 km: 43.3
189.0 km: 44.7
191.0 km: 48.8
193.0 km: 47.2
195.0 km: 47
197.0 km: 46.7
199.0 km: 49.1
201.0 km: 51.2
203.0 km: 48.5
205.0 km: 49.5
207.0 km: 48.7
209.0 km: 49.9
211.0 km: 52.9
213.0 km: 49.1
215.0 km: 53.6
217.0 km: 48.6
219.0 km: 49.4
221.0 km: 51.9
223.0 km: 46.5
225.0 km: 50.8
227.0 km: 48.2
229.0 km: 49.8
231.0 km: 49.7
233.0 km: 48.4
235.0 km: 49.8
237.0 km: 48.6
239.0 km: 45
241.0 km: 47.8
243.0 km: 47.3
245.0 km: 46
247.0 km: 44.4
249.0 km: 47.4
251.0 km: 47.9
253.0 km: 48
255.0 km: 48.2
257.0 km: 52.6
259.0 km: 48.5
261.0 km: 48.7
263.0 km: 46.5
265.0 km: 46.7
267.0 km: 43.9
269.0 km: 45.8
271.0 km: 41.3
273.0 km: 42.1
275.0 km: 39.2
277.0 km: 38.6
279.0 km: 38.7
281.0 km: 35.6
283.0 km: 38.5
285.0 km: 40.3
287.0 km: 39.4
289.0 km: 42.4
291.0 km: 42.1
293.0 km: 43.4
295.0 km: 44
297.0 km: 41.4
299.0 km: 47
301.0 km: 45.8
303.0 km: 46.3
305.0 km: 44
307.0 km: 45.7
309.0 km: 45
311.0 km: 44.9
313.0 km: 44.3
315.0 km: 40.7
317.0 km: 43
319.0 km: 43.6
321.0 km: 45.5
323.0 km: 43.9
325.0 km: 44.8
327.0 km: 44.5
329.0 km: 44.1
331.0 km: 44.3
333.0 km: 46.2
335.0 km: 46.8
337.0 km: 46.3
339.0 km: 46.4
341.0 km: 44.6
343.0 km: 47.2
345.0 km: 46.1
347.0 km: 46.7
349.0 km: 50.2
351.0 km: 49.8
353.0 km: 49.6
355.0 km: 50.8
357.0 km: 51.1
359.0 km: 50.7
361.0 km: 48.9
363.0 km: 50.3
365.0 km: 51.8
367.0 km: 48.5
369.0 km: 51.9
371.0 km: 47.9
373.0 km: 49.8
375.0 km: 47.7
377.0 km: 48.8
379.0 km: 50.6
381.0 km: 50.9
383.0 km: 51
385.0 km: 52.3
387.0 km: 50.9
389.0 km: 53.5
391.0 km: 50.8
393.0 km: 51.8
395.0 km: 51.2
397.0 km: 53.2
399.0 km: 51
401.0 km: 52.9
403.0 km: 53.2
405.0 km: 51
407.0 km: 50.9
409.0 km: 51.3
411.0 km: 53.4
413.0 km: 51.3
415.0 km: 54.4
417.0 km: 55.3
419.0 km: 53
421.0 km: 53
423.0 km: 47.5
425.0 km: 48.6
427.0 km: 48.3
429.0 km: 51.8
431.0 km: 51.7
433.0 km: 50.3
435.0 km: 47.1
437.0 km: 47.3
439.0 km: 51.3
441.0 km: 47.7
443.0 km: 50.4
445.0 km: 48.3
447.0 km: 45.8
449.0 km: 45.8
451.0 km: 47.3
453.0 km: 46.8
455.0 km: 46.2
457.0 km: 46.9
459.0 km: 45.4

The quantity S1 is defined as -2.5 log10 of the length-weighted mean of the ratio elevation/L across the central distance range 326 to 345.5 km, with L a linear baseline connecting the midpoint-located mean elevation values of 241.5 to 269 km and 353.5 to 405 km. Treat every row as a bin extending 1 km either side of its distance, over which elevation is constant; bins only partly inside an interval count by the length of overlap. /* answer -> 0.09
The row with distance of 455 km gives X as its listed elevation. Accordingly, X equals 46.2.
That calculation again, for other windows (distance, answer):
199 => 49.1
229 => 49.8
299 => 47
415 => 54.4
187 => 43.3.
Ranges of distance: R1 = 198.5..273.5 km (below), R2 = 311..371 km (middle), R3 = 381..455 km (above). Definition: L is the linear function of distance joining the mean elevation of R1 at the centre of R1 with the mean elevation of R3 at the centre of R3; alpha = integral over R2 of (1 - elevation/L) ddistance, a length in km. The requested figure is 3.17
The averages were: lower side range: 48.3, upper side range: 50.5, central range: 47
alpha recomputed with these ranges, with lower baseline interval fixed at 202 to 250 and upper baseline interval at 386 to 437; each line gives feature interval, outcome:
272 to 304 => 5.2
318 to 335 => 1.9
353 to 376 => 0.4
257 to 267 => 0.3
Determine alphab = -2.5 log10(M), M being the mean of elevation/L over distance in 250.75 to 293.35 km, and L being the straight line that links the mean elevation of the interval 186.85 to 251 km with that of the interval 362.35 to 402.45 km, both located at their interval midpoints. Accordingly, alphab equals 0.14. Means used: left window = 48.5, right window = 50.9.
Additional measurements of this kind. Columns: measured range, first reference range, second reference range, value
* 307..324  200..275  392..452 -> 0.12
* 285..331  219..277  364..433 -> 0.11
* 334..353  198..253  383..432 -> 0.08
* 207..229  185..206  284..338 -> -0.07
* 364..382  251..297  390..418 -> 0.01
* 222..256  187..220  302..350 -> 0.00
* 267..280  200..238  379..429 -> 0.22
